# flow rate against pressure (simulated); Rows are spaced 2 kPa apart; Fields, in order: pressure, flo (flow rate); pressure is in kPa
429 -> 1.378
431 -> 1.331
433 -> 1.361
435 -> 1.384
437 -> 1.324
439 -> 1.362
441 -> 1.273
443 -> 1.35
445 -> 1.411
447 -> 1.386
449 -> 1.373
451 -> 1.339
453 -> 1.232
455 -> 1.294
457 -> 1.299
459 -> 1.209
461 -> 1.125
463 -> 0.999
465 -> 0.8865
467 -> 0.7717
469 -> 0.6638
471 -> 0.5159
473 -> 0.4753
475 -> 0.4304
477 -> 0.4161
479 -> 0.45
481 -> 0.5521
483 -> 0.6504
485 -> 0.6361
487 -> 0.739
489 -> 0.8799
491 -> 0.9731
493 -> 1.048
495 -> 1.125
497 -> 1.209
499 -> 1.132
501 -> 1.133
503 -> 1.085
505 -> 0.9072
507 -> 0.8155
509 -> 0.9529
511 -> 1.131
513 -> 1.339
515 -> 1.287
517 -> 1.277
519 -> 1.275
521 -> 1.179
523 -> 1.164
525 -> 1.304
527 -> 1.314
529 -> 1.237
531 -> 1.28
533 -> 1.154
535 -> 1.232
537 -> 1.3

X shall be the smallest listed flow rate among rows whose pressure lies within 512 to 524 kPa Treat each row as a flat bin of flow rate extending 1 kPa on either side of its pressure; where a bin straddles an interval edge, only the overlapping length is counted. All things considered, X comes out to 1.164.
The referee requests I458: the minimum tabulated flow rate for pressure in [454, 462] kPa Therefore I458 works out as 1.125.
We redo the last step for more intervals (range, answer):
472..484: 0.4161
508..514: 0.9529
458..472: 0.5159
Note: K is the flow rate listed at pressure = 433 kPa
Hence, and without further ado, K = 1.361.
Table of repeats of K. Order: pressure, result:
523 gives 1.164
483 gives 0.6504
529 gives 1.237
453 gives 1.232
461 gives 1.125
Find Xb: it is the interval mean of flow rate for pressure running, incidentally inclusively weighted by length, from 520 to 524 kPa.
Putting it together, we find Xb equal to 1.17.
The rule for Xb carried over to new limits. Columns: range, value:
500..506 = 1.04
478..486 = 0.572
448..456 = 1.31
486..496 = 0.953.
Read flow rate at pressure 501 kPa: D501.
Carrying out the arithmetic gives 1.133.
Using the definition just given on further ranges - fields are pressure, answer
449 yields 1.373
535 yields 1.232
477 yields 0.4161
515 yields 1.287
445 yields 1.411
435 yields 1.384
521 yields 1.179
